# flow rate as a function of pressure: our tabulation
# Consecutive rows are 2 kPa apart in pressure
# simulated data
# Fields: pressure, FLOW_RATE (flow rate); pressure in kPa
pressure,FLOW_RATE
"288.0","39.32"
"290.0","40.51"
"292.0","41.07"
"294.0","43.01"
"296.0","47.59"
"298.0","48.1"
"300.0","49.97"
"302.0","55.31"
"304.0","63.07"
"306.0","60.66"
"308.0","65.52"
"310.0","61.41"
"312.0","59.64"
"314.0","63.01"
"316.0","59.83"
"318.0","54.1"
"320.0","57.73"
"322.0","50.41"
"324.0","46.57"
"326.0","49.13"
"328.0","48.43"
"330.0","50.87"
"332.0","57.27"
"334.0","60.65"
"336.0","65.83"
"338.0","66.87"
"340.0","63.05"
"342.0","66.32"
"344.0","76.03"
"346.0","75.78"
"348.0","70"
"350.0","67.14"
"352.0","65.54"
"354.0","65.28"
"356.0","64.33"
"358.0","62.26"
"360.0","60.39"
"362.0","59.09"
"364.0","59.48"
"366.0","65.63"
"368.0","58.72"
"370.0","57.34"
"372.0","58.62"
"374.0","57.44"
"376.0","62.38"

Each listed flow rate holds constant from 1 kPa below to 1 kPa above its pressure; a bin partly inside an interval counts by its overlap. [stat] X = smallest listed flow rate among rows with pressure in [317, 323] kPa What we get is 50.41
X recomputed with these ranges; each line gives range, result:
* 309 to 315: 59.64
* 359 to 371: 57.34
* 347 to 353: 65.54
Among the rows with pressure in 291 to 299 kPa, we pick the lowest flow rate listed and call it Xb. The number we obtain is 41.07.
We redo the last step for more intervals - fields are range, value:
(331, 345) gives 57.27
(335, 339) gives 65.83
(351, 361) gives 60.39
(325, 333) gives 48.43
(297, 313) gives 48.1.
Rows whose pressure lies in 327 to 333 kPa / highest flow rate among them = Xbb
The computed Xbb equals 57.27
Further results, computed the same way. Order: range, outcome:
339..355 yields 76.03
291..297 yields 47.59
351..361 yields 65.54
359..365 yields 60.39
